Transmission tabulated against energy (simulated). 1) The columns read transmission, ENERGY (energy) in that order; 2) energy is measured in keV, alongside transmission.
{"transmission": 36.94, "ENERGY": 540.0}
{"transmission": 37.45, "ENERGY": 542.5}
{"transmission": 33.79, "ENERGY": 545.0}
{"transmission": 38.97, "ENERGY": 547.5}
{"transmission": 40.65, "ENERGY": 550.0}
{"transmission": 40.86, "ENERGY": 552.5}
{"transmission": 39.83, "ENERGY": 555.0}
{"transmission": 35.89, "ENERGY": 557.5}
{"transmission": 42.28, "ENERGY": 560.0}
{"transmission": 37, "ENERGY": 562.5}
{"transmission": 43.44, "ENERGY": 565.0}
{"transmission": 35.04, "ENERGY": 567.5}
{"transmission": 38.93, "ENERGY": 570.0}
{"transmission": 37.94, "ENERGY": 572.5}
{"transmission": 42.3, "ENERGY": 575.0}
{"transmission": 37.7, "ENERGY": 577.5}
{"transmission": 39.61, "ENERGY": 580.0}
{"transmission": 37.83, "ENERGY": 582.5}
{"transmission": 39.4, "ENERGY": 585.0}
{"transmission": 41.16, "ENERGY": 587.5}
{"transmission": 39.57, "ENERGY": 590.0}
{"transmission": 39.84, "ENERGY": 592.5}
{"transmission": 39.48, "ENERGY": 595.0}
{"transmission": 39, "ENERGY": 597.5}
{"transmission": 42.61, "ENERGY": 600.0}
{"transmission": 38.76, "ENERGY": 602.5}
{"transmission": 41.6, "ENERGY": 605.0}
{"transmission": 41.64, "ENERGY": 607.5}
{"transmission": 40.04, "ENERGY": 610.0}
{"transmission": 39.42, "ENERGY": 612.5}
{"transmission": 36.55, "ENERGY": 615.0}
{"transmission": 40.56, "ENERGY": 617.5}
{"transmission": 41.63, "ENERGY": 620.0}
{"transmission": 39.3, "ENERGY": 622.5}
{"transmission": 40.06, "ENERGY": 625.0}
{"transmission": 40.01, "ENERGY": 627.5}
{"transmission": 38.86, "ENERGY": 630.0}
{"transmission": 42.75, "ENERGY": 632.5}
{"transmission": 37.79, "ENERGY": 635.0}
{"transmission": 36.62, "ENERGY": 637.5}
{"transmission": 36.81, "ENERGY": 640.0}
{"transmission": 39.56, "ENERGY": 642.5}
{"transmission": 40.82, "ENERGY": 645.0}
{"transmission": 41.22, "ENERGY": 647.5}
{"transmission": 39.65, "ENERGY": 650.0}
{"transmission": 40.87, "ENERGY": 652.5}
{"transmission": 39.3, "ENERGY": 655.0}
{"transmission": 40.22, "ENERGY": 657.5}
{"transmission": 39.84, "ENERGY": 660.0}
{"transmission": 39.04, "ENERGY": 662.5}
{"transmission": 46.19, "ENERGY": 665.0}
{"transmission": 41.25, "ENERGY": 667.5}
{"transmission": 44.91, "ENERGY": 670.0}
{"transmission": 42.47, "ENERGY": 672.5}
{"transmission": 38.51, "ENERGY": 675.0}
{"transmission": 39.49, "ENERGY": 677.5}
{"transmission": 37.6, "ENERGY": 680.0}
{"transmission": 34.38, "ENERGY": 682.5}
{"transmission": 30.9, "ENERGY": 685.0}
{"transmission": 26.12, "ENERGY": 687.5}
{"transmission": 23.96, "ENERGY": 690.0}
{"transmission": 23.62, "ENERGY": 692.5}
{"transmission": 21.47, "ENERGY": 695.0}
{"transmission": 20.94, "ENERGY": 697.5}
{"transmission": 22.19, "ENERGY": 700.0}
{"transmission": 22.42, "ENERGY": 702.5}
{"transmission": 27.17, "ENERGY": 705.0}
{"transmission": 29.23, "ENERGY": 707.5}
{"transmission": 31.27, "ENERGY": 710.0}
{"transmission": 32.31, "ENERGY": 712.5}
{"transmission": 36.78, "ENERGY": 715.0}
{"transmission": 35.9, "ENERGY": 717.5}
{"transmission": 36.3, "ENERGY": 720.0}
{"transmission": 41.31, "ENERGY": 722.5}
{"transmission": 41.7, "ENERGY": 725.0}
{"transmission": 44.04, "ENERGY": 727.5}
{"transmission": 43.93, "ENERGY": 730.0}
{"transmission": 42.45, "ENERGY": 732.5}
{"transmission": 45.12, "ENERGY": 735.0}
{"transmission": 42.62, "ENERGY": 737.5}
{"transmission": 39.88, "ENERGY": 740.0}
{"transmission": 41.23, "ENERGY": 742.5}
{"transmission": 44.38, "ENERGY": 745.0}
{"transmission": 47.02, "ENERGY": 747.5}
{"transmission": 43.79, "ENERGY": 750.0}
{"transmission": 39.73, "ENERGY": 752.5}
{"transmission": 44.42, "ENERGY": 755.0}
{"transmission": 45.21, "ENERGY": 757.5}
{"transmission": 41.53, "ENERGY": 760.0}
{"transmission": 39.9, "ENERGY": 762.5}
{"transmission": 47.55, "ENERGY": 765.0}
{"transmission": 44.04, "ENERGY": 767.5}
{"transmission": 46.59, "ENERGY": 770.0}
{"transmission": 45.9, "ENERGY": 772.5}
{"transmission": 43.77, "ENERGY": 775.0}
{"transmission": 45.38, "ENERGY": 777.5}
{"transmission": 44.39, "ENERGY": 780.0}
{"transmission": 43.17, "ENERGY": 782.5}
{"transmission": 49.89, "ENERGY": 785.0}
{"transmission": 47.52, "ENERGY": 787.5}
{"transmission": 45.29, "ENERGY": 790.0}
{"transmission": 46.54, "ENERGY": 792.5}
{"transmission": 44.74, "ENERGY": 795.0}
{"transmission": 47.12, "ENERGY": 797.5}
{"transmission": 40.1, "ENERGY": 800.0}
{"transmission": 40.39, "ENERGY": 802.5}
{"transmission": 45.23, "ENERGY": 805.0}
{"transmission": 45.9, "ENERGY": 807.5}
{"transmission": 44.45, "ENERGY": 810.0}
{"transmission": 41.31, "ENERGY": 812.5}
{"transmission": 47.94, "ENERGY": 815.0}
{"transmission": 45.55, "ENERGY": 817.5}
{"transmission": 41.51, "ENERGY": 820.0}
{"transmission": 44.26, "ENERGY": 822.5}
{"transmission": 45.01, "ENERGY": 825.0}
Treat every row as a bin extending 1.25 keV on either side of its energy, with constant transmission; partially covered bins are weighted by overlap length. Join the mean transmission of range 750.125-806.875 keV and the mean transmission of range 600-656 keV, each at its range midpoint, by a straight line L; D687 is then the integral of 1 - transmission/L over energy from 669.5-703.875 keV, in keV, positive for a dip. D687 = 9.28 keV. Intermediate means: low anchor 39.8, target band 30.3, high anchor 44.5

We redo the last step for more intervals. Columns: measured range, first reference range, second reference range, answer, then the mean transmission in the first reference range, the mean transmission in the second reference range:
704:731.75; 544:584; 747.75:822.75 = 4.1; 38.9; 44.5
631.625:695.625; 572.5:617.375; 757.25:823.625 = 6.4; 39.8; 44.6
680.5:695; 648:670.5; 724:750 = 4.9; 41.1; 43.3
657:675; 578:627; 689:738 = -2.9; 39.9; 33.1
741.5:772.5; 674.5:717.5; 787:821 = -4.9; 29.3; 44.5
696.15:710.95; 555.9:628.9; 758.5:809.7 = 6.0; 39.6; 44.7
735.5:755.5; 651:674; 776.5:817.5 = 0.3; 41.5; 45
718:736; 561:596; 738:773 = 0.5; 39.3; 43.6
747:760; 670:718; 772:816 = -1.5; 30.6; 44.9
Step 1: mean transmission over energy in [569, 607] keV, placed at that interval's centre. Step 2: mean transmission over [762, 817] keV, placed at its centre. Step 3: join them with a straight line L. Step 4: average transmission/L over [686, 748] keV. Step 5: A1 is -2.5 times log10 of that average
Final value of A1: 0.25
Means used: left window 39.8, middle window 34.4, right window 44.9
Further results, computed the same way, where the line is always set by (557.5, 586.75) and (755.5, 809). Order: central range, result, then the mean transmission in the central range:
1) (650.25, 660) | 0.035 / 40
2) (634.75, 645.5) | 0.075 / 38.2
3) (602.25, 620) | 0.005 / 40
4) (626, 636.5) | 0.025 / 39.8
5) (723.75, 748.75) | 0.007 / 43.2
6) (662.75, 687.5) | 0.082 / 38.8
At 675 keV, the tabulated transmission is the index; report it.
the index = 38.51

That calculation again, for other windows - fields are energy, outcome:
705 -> 27.17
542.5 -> 37.45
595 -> 39.48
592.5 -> 39.84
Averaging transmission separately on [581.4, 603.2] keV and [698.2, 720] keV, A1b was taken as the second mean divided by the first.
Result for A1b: 0.75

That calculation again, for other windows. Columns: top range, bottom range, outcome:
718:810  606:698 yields 1.17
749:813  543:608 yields 1.13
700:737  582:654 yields 0.91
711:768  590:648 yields 1.05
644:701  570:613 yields 0.89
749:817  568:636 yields 1.12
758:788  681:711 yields 1.71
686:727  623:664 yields 0.75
